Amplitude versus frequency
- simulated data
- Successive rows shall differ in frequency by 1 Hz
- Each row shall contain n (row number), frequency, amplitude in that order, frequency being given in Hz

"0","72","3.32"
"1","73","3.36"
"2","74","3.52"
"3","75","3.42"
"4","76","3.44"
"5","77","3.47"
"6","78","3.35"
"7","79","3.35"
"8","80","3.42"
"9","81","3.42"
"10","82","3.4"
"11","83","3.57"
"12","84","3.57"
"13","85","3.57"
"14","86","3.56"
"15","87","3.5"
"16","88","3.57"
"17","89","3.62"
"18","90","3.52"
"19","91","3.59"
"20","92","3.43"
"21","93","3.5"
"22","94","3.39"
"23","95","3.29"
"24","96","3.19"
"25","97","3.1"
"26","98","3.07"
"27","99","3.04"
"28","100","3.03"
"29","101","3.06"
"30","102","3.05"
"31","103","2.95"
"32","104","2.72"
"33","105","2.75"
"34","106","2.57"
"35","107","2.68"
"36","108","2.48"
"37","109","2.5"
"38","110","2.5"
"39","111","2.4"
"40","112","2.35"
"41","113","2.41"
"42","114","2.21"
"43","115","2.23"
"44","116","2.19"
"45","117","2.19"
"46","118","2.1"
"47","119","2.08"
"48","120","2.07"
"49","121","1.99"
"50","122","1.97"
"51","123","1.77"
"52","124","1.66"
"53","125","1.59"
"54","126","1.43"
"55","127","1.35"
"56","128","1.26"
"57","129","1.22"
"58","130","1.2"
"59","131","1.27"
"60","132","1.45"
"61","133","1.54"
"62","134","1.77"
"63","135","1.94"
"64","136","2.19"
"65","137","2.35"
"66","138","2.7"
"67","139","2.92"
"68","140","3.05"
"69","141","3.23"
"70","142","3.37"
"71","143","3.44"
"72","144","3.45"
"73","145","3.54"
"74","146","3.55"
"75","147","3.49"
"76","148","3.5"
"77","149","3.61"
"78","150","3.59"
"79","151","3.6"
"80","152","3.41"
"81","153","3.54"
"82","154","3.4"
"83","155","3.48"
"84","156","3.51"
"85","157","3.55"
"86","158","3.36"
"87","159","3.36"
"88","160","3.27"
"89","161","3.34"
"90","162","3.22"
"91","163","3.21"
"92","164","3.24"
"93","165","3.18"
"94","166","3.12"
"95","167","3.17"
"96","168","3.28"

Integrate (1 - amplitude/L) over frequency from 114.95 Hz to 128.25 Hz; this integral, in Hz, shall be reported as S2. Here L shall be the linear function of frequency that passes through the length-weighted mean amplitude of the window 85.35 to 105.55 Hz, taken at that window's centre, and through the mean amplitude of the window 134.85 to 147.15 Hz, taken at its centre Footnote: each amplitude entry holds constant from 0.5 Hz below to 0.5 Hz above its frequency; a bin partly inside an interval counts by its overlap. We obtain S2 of 5.45 Hz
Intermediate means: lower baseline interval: 3.25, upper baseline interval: 3.03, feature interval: 1.85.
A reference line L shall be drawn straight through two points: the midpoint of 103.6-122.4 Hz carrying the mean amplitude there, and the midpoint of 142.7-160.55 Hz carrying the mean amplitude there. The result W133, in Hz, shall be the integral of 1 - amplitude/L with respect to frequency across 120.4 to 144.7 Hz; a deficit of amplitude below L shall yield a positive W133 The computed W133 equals 7.1 Hz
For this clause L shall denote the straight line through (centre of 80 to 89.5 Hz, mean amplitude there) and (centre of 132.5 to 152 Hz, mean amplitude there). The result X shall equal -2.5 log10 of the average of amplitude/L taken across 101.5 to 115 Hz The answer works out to 0.28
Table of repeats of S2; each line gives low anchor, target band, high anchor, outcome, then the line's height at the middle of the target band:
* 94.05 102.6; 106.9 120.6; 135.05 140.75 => 2.9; 2.92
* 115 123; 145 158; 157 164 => -2.0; 3.04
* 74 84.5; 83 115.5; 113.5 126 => -3.4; 2.72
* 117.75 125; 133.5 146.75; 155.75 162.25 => -1.1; 2.64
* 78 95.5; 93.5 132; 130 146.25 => 9.3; 3.01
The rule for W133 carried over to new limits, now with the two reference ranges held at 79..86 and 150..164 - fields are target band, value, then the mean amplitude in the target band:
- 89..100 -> 0.5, 3.31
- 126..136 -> 5.7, 1.48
